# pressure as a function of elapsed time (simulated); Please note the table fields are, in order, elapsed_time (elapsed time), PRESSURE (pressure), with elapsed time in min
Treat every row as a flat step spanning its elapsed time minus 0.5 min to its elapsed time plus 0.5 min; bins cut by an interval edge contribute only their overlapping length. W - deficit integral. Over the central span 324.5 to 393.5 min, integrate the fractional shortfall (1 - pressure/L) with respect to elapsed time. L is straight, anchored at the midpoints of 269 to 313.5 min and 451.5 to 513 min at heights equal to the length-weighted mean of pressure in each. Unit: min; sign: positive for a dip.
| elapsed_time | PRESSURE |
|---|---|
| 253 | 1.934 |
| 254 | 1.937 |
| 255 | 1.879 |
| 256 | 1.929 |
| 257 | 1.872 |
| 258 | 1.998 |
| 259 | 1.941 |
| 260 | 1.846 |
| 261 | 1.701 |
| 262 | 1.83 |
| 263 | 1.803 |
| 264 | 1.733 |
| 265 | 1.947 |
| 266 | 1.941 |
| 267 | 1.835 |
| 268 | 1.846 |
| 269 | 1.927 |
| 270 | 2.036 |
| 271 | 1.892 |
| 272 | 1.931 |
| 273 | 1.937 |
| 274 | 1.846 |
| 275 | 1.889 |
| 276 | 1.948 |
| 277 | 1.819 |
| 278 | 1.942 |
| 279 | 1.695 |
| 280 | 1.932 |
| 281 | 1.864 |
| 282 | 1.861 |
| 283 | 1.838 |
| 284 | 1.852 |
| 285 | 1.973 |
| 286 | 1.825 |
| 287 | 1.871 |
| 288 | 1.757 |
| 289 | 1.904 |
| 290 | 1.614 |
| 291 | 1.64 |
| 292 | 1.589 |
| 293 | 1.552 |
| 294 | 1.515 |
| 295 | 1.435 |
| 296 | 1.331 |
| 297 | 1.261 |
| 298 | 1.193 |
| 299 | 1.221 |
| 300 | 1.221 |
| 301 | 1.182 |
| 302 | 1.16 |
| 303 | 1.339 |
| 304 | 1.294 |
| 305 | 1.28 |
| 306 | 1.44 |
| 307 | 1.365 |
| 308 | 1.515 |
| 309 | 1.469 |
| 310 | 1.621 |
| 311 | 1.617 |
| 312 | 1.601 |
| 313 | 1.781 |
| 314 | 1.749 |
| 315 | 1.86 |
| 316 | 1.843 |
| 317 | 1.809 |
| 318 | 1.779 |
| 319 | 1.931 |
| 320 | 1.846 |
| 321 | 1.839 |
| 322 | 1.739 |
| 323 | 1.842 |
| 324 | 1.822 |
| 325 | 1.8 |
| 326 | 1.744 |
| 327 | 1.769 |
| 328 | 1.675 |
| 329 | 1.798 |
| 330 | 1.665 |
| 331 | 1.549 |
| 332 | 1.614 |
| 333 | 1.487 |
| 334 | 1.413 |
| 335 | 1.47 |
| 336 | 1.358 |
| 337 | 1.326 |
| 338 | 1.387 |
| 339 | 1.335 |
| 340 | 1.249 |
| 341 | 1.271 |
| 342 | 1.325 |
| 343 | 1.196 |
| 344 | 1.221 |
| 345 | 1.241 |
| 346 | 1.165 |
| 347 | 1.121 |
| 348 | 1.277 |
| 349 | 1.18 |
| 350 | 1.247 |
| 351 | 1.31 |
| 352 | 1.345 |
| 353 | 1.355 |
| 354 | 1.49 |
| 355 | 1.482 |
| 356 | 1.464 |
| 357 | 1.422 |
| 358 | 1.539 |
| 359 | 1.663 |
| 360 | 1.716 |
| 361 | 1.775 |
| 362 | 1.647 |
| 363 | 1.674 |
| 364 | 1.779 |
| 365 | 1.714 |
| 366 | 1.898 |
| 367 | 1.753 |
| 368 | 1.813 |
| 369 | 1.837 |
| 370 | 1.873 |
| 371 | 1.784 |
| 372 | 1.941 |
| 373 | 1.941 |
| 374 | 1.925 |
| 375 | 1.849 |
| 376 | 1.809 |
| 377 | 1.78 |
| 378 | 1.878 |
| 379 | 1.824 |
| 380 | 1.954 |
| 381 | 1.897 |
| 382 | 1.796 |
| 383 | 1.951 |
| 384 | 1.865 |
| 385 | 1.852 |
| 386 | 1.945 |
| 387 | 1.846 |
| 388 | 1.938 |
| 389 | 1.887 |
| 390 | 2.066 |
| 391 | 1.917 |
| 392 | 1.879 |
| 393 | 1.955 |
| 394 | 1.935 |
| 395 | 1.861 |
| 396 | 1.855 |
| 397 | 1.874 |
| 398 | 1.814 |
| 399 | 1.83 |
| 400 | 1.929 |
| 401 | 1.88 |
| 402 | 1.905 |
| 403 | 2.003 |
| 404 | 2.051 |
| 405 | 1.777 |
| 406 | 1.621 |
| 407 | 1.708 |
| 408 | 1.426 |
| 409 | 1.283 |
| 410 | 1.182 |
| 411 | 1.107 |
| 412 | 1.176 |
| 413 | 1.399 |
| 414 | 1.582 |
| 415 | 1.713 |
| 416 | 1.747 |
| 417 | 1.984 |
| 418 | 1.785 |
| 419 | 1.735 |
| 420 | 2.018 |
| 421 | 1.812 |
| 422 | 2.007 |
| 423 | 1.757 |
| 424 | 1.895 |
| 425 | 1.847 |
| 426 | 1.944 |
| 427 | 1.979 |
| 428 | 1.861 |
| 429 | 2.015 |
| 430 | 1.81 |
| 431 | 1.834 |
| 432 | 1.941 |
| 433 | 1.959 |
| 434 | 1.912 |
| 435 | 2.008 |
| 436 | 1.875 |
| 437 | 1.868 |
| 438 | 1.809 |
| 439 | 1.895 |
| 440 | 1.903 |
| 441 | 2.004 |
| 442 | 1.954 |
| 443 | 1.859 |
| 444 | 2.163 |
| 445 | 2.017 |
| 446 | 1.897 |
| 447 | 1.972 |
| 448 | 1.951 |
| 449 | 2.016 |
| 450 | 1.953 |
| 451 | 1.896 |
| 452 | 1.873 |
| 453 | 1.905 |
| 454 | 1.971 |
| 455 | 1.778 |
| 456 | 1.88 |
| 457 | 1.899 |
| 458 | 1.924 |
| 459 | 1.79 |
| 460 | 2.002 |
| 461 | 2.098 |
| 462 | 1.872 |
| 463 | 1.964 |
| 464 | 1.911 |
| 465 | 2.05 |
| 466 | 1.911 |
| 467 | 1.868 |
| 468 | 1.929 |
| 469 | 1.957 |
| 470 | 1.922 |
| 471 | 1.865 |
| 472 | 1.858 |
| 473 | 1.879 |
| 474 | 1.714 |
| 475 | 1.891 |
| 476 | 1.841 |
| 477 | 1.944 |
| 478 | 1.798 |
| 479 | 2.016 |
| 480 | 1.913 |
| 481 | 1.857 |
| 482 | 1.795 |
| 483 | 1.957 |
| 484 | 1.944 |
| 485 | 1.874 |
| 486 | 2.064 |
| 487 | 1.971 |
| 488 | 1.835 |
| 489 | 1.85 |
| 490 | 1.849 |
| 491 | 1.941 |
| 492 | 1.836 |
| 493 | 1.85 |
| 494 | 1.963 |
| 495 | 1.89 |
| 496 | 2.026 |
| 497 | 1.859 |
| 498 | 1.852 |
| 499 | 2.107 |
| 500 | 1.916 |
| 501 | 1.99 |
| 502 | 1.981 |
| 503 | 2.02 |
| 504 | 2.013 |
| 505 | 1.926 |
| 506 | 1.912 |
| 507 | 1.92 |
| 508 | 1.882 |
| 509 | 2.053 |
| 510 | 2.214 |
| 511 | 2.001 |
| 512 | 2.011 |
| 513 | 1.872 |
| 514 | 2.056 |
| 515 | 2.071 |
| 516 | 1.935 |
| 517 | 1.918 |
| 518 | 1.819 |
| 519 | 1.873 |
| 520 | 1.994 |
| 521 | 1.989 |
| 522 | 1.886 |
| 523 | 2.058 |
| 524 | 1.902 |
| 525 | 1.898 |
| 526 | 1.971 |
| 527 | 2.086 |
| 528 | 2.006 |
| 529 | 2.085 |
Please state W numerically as 4.1 min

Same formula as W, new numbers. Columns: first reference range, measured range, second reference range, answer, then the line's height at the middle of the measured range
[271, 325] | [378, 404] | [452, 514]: -1.54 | 1.79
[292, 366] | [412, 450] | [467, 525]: -2.37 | 1.77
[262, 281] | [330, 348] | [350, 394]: 4.58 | 1.8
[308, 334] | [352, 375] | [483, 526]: 0.96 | 1.77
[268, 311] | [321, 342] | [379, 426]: 1.59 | 1.7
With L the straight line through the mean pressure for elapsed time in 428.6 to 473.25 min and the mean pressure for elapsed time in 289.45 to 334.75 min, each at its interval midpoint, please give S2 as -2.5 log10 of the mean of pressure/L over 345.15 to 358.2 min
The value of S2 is 0.249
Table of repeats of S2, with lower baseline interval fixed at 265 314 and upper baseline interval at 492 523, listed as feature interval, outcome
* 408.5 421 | 0.17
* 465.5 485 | 0.02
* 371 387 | -0.06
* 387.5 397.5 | -0.07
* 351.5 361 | 0.16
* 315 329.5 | -0.06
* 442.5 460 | -0.03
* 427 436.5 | -0.04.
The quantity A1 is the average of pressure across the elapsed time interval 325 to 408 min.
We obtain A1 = 1.67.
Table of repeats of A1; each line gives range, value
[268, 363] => 1.59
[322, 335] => 1.68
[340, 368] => 1.46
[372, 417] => 1.79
